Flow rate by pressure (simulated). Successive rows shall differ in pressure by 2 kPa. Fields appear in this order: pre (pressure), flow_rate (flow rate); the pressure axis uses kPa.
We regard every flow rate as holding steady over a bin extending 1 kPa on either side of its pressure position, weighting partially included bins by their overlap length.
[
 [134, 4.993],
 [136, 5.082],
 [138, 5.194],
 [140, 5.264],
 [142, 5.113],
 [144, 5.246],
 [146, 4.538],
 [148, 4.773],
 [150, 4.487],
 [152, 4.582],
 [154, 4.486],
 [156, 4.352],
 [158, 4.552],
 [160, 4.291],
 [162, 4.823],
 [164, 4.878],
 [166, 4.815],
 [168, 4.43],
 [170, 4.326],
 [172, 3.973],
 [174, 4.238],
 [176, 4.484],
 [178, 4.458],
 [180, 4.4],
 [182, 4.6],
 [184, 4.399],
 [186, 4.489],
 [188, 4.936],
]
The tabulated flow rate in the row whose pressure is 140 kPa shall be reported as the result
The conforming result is 5.264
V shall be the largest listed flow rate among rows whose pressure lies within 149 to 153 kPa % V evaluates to 4.582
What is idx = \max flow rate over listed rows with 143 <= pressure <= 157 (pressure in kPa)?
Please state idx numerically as 5.246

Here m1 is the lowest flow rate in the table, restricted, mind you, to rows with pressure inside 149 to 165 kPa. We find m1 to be 4.291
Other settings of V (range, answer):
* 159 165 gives 4.878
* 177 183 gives 4.6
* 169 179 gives 4.484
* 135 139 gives 5.194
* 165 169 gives 4.815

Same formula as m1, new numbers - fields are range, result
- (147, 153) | 4.487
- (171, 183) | 3.973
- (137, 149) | 4.538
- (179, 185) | 4.399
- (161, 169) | 4.43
